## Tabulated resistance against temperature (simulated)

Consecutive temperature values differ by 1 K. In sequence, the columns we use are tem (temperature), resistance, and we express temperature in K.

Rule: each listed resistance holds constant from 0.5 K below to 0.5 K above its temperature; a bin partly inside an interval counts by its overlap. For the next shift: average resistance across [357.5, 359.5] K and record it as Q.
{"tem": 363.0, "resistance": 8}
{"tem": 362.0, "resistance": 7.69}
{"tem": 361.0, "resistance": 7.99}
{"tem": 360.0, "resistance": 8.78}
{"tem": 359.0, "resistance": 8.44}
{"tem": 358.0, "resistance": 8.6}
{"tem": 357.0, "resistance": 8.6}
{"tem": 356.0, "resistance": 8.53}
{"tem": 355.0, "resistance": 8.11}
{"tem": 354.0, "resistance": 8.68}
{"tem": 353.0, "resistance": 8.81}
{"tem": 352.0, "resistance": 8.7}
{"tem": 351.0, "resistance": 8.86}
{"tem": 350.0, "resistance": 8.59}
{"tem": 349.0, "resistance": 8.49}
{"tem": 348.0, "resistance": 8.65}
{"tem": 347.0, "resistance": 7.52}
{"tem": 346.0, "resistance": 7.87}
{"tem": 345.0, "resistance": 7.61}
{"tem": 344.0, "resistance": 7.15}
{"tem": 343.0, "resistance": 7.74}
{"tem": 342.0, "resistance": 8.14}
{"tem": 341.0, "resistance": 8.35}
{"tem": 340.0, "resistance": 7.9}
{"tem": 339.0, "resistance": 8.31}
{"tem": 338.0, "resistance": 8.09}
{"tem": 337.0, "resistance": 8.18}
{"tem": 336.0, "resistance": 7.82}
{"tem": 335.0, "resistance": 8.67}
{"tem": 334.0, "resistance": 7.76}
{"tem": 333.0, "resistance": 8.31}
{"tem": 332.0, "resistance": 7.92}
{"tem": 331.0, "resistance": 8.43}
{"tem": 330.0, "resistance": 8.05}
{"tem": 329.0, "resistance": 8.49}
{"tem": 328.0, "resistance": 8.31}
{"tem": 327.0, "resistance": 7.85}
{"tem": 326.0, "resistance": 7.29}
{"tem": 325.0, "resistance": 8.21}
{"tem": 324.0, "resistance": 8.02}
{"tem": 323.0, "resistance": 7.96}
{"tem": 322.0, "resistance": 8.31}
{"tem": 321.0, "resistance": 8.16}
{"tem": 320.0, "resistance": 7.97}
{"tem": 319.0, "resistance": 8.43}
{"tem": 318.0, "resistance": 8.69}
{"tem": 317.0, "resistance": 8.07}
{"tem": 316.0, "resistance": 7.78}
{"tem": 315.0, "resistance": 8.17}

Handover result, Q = 8.52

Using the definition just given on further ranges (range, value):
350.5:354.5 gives 8.76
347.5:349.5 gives 8.57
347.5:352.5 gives 8.66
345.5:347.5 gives 7.7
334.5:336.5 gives 8.25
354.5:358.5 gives 8.46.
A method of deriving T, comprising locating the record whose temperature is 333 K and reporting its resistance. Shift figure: 8.31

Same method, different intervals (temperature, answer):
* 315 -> 8.17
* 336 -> 7.82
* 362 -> 7.69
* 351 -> 8.86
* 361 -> 7.99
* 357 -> 8.6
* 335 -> 8.67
